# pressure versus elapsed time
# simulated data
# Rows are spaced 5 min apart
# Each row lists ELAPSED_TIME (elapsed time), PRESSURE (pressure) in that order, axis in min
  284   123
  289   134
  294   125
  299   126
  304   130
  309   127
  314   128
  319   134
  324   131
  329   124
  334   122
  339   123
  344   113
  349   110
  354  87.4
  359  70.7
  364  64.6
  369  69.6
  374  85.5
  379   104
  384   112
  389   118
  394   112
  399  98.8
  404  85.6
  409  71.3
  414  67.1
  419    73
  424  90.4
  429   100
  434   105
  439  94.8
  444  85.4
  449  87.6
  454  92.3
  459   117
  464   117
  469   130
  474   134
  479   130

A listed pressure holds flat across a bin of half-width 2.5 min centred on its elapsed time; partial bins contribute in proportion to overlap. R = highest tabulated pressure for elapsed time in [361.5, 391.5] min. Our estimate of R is 118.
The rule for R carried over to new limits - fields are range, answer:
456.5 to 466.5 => 117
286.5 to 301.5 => 134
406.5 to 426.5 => 90.4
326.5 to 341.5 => 124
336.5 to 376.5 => 123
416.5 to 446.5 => 105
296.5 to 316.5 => 130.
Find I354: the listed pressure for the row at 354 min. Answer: 87.4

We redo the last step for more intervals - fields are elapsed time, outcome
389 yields 118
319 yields 134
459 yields 117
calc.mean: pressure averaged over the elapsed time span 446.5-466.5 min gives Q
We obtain 103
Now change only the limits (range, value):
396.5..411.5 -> 85.2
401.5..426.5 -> 77.5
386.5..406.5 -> 104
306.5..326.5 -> 130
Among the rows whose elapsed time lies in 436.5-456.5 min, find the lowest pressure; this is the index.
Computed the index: 85.4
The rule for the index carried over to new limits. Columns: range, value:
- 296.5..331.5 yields 124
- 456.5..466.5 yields 117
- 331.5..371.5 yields 64.6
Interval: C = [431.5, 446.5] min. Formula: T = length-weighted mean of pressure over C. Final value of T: 95.1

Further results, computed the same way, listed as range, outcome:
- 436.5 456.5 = 90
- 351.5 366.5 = 74.2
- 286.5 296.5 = 130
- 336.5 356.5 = 108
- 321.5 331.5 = 128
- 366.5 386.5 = 92.8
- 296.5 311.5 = 128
